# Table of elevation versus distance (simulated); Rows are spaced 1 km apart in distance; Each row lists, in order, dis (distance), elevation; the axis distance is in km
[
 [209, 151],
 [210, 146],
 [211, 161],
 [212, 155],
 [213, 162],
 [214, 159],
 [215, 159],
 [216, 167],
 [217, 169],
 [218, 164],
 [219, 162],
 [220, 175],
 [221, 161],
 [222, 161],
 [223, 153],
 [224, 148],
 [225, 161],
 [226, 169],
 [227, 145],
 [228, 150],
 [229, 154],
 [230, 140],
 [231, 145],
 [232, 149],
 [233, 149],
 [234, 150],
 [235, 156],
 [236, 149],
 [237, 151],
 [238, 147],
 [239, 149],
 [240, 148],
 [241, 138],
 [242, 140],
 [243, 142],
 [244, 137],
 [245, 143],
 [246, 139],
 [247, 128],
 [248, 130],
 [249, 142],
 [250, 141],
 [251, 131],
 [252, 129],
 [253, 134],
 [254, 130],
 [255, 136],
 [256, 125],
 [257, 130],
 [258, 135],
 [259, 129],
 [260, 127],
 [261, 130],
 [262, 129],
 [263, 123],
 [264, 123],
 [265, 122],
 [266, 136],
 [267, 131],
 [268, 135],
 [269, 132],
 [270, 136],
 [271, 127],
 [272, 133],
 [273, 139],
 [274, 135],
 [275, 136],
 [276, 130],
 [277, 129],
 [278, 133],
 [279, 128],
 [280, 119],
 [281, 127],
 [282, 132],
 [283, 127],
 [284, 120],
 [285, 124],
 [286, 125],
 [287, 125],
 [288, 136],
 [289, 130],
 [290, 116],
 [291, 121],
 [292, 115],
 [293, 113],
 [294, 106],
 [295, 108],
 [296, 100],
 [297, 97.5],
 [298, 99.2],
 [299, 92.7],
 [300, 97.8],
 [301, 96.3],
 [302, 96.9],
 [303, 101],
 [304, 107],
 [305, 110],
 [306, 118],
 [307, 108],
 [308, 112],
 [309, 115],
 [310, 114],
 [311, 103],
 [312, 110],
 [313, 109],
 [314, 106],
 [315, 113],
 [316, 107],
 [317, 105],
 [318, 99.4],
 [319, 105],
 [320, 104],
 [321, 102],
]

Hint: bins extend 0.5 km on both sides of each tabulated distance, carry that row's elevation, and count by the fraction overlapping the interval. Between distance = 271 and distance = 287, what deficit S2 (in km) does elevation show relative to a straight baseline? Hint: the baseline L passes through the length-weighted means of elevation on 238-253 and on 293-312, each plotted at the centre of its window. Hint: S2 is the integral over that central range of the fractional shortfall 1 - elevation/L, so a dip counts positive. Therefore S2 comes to -1.4 km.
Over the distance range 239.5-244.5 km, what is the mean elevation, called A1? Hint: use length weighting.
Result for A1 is 141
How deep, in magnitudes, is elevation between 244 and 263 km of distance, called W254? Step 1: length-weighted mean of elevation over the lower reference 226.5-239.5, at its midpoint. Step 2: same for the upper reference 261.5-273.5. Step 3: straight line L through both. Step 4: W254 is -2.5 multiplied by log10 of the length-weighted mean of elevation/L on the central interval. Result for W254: 0.04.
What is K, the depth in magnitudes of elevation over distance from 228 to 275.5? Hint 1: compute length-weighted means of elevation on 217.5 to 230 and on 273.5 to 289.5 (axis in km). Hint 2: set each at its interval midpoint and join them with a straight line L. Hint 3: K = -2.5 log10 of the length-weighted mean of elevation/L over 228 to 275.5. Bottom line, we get 0.05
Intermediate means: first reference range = 158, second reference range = 128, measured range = 137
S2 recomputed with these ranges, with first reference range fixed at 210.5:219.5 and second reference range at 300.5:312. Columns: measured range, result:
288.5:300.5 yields 0.7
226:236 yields 0.2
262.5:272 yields 0.1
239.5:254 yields 0.6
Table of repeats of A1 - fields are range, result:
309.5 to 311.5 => 108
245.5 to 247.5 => 134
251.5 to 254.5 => 131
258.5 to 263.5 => 128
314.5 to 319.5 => 106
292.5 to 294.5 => 110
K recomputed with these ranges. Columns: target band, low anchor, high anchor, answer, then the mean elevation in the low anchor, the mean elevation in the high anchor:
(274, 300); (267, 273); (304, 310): 0.04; 133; 112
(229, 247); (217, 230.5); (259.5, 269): 0.02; 158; 129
